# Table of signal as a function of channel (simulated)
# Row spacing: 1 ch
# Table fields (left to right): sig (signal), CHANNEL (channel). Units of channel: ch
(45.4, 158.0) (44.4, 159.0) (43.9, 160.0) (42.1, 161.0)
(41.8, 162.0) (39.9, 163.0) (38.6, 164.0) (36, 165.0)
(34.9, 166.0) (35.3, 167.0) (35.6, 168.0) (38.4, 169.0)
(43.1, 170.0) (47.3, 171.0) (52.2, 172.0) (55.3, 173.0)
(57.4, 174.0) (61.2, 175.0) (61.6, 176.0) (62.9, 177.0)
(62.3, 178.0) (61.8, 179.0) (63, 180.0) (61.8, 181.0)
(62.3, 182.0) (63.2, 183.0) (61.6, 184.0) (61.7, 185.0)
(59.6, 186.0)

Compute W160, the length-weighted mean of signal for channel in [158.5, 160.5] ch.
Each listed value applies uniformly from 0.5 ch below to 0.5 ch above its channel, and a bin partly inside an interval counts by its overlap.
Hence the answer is 44.1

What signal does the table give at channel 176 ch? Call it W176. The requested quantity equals 61.6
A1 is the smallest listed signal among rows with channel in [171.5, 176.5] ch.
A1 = 52.2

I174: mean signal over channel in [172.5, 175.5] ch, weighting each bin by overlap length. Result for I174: 58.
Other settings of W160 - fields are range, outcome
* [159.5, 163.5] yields 41.9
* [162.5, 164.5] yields 39.2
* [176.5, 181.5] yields 62.4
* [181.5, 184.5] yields 62.4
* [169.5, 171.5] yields 45.2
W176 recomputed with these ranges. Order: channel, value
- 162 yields 41.8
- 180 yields 63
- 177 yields 62.9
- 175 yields 61.2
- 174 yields 57.4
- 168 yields 35.6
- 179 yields 61.8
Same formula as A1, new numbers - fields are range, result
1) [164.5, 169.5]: 34.9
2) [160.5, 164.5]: 38.6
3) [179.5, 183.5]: 61.8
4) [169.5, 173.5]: 43.1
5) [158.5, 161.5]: 42.1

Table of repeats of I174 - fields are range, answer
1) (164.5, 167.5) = 35.4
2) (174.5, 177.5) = 61.9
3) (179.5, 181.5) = 62.4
